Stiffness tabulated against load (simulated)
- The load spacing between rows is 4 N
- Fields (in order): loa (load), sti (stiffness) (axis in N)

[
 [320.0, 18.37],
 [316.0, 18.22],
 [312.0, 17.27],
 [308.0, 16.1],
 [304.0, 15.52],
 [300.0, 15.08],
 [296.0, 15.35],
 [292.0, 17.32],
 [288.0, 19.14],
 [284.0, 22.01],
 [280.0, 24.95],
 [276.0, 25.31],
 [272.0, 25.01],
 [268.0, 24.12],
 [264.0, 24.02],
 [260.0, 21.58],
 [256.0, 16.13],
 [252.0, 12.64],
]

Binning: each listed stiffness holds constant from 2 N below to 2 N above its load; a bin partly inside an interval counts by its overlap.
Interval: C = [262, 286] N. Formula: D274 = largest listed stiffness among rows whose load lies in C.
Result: 25.31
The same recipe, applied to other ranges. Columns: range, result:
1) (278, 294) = 24.95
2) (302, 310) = 16.1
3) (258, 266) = 24.02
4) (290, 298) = 17.32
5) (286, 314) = 19.14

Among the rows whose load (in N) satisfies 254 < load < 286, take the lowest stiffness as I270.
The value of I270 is 16.13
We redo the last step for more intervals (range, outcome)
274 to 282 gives 24.95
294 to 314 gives 15.08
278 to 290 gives 19.14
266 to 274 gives 24.12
